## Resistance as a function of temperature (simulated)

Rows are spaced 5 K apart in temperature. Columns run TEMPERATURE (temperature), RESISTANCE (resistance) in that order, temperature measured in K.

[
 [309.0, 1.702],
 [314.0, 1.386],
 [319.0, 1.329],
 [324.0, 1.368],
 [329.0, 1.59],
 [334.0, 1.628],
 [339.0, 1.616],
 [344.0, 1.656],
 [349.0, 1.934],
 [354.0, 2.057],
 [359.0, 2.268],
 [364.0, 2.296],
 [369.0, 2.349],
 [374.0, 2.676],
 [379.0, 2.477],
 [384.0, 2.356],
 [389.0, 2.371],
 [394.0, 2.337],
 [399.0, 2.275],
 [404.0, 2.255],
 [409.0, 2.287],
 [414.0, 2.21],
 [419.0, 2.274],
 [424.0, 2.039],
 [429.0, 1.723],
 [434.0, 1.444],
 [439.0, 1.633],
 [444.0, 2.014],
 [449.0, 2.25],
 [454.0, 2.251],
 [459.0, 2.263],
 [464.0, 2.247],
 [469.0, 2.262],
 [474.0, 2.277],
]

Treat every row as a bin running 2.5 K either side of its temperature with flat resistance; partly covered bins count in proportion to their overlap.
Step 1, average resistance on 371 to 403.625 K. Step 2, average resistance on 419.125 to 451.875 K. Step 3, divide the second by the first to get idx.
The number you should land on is 0.78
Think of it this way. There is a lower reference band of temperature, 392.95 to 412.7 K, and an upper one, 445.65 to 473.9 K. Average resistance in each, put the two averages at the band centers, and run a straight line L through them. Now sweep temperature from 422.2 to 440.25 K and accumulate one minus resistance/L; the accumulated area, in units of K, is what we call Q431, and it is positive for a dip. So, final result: 4.5 K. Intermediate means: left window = 2.28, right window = 2.25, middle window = 1.7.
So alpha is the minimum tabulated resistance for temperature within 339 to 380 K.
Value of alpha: 1.616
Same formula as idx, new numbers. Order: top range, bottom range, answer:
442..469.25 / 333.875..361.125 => 1.18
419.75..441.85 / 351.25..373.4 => 0.77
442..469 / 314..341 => 1.48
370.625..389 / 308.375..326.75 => 1.74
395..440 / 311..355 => 1.27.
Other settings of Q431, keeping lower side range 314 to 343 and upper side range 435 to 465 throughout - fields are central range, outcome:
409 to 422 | -2.28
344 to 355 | -2.11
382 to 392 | -3.30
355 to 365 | -3.61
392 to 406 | -3.49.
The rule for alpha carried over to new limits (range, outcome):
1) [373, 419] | 2.21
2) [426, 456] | 1.444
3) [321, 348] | 1.368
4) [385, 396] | 2.337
